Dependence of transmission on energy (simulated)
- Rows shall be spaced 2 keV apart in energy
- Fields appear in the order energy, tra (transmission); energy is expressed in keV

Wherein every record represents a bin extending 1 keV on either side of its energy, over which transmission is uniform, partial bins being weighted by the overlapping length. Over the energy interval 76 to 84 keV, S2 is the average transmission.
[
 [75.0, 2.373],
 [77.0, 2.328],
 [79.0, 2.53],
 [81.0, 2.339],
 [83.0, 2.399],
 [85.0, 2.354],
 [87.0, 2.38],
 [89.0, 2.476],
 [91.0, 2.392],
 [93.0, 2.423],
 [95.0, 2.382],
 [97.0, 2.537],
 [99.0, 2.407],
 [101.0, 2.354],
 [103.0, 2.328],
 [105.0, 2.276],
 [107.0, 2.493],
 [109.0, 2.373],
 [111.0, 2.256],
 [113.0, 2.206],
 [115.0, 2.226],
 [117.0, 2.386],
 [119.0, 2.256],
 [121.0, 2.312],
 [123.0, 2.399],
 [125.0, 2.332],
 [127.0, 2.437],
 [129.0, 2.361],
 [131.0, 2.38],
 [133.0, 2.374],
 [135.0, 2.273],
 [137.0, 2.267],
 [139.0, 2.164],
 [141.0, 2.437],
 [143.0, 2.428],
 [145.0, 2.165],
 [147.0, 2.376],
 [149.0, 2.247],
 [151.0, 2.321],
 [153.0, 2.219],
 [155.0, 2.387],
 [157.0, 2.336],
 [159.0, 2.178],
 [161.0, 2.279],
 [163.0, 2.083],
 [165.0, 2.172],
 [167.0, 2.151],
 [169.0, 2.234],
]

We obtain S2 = 2.4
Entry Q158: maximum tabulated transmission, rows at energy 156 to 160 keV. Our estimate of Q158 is 2.336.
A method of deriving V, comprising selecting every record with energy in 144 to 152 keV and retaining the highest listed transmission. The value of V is 2.376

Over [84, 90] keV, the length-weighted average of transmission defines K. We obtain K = 2.4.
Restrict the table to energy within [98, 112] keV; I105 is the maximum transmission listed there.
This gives 2.493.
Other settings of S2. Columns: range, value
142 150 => 2.3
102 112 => 2.35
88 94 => 2.43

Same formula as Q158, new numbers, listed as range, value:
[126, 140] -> 2.437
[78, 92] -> 2.53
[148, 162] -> 2.387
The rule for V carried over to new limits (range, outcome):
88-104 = 2.537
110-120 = 2.386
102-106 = 2.328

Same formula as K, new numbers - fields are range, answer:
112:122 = 2.28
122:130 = 2.38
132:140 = 2.27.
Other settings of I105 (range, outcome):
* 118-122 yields 2.312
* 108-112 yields 2.373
